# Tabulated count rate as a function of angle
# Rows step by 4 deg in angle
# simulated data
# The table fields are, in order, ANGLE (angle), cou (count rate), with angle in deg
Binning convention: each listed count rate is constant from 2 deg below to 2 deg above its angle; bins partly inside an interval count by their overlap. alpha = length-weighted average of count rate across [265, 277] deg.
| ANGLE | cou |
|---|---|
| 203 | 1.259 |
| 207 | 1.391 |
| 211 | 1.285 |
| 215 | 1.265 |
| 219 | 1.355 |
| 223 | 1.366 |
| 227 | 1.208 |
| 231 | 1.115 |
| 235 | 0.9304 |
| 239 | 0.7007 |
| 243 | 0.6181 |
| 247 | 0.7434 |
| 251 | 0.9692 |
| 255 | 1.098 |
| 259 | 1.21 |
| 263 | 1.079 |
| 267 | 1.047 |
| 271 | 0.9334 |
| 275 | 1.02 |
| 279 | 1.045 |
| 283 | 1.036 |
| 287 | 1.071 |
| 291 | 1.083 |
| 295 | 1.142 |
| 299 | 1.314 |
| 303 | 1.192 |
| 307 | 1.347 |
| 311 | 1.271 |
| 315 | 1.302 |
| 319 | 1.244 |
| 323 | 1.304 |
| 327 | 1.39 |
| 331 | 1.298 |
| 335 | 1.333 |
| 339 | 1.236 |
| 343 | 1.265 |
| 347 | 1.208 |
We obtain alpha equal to 1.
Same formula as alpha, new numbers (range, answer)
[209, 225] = 1.32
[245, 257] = 0.937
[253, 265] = 1.13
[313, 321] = 1.27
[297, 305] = 1.25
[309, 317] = 1.29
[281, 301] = 1.13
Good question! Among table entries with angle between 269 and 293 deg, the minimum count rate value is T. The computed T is 0.9334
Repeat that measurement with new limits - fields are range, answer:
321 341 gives 1.236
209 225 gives 1.265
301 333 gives 1.192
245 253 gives 0.7434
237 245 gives 0.6181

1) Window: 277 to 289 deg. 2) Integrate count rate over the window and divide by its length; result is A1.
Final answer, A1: 1.05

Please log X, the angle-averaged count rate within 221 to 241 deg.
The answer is 1.06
